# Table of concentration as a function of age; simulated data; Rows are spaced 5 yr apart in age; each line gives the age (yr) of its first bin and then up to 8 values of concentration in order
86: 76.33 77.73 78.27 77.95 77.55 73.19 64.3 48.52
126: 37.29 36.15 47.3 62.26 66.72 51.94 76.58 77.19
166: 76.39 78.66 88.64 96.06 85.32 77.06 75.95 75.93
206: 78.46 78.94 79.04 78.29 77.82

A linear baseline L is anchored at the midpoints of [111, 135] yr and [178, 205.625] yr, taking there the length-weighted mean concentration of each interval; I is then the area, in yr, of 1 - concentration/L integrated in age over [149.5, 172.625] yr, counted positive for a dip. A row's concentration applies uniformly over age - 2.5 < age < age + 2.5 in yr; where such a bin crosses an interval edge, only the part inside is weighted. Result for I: -1.80 yr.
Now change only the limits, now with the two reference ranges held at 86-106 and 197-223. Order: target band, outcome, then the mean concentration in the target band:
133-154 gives 5.6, 57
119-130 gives 5.1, 41.7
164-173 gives 0.0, 77.5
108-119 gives 1.3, 68.2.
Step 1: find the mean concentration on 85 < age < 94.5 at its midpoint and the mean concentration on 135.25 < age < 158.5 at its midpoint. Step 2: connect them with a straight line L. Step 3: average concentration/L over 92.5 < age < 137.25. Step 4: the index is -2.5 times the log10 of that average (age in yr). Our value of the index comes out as 0.17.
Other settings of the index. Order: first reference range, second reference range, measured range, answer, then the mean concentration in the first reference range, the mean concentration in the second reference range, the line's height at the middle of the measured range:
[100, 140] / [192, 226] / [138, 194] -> -0.117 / 57.2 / 77.7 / 67.8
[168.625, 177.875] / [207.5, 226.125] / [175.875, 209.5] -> -0.008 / 83.4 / 78.6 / 81.3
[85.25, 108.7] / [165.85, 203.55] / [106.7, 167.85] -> 0.306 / 77.6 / 82.1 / 79.7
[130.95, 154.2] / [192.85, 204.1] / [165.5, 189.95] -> -0.239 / 55.4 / 76.1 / 68.4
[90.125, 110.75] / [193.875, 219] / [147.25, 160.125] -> 0.173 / 77.4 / 77.7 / 77.5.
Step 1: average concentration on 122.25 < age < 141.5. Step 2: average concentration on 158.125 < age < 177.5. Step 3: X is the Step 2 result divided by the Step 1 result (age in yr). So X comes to 1.80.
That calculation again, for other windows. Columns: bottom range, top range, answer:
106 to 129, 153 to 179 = 1.37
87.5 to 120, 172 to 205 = 1.12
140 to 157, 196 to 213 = 1.22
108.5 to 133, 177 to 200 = 1.60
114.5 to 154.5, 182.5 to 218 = 1.52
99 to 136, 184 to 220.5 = 1.35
